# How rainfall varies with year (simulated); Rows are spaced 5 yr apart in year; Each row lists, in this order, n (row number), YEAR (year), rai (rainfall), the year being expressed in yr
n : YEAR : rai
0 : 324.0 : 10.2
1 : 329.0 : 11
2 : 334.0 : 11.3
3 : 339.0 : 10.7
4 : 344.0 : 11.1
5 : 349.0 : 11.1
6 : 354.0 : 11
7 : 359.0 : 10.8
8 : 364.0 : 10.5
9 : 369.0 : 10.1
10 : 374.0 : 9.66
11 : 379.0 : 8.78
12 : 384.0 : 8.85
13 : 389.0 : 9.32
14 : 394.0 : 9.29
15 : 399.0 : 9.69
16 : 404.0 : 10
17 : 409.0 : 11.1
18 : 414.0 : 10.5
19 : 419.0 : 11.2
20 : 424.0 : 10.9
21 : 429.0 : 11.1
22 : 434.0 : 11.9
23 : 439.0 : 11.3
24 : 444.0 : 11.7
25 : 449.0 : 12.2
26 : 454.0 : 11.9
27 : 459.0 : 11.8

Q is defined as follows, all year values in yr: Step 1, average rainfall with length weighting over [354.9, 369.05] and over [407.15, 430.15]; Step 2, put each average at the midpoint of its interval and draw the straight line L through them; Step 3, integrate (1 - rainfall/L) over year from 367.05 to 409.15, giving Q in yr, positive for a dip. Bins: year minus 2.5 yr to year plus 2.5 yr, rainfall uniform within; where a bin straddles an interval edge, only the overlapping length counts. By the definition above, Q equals 4.7 yr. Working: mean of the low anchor 10.6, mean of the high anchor 10.9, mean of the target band 9.56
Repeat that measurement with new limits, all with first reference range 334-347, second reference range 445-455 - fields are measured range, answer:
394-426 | 3.3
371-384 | 2.5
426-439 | 0.5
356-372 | 1.1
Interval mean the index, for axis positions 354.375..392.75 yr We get 9.77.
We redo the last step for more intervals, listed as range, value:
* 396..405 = 9.79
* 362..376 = 10.1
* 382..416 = 9.83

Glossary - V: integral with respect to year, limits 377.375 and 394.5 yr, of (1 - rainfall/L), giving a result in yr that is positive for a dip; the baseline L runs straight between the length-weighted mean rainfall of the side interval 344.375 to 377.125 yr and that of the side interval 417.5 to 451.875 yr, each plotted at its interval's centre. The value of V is 2.9 yr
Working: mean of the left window 10.5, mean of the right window 11.5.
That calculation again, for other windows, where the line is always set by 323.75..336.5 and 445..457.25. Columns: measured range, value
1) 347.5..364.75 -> 0.5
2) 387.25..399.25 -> 2.2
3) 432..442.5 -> 0.2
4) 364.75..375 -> 1.2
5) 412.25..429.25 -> 1.2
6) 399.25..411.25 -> 1.3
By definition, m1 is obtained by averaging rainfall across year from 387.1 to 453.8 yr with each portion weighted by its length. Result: 10.8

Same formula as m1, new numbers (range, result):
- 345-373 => 10.7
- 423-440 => 11.3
